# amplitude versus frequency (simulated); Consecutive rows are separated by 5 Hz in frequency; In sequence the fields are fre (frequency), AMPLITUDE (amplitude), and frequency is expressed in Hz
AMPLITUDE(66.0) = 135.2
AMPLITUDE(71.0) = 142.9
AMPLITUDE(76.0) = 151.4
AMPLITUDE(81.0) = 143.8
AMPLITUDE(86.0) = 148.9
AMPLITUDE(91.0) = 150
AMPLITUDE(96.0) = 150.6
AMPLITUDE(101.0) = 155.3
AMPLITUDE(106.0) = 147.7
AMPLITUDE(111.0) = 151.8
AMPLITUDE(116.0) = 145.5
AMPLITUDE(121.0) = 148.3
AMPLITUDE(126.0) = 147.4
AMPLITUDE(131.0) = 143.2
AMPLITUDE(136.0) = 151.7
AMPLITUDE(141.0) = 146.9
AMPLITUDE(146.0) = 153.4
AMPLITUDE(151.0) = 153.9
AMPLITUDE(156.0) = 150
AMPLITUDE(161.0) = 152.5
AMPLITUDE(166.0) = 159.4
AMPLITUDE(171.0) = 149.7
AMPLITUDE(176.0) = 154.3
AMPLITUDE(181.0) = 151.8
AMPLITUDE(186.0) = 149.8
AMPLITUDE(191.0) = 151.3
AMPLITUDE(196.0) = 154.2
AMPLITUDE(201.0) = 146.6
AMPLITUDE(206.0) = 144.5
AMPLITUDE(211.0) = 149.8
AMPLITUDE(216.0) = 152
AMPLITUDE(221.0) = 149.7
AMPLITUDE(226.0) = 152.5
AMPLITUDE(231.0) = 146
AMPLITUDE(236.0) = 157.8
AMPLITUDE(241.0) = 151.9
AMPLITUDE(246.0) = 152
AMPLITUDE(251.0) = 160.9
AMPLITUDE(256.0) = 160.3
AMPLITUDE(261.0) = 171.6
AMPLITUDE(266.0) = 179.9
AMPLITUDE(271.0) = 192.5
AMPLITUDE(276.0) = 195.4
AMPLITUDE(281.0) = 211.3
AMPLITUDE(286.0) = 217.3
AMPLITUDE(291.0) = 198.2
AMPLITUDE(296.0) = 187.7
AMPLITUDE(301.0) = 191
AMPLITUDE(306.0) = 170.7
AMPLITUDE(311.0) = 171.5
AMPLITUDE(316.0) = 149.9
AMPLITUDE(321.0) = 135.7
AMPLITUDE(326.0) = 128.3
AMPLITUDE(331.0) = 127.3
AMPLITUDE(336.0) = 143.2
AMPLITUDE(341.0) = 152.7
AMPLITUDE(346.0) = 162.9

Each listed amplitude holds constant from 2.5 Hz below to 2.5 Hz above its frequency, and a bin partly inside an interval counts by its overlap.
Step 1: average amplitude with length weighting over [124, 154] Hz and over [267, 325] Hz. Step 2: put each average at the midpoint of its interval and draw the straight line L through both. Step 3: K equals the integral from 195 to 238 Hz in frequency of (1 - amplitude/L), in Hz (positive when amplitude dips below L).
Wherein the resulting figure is 4.0 Hz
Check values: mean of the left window 149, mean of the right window 182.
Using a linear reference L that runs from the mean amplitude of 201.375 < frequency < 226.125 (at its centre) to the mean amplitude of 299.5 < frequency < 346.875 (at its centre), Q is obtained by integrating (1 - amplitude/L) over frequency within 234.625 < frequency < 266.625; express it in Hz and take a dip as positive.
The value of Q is -2.3 Hz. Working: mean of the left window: 149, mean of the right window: 152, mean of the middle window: 161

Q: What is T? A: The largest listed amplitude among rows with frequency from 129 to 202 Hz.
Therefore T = 159.4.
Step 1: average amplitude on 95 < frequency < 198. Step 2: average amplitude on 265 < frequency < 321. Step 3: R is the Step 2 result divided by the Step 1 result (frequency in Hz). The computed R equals 1.23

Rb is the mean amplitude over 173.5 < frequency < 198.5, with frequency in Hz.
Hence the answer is 152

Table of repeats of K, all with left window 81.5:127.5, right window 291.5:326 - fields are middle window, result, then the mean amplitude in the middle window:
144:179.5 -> 0.2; 153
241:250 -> 0.4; 153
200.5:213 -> 0.9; 147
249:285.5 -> -4.6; 184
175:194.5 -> 0.5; 152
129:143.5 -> 0.4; 147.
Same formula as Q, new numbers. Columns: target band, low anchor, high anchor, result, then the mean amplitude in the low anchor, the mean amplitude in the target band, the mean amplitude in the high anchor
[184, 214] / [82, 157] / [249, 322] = 2.7 Hz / 150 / 149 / 181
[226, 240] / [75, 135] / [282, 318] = 1.7 Hz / 149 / 152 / 185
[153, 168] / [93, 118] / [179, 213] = -0.4 Hz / 150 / 154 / 150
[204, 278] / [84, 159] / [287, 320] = 3.3 Hz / 150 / 161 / 178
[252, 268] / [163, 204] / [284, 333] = -0.8 Hz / 152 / 169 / 168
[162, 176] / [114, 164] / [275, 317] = 0.2 Hz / 149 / 154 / 189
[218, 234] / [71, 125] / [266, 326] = 1.9 Hz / 149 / 150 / 181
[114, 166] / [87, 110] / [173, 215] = 0.3 Hz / 151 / 150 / 150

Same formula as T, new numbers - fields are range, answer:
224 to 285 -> 211.3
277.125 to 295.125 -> 217.3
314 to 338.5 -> 149.9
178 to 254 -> 160.9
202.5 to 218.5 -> 152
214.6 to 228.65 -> 152.5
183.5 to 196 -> 154.2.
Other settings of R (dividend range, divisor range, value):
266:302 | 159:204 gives 1.30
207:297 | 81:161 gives 1.14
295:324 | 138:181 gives 1.09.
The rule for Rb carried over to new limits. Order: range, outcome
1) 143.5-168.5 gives 154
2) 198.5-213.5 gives 147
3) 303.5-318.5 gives 164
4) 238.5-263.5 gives 159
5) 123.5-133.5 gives 145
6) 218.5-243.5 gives 152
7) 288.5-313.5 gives 184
